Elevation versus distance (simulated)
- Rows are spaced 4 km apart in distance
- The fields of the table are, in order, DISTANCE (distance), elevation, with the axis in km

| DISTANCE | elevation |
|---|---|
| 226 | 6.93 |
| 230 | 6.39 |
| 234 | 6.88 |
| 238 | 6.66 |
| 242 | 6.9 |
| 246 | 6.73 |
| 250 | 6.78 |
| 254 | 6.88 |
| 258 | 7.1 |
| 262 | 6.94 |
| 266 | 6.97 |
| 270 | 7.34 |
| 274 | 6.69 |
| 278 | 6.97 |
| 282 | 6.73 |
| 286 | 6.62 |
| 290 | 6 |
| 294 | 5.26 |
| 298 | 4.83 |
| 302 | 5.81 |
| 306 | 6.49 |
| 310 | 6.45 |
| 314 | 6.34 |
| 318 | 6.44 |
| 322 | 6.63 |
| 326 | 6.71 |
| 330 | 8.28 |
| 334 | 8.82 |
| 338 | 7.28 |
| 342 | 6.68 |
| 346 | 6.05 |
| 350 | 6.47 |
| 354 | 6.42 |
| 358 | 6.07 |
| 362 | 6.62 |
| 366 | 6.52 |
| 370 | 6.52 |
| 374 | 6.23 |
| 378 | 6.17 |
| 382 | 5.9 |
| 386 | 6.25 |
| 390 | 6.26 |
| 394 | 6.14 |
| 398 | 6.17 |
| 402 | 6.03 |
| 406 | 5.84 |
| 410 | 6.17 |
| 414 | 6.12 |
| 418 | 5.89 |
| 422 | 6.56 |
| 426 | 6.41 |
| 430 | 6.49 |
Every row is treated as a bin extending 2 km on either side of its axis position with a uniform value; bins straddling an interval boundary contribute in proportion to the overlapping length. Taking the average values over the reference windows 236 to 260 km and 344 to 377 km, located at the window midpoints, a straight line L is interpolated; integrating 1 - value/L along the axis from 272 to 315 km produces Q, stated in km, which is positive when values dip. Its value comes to 2.9 km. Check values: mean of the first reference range 6.84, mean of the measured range 6.2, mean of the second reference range 6.36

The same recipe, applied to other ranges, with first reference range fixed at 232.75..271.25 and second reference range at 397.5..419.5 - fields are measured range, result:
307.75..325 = 0.18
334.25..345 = -1.29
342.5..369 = -0.23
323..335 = -2.37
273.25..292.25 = 0.45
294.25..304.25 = 1.97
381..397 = -0.04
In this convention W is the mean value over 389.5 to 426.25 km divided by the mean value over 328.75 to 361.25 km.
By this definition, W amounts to 0.9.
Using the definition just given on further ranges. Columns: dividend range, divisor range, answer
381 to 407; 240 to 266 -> 0.88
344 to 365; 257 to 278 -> 0.91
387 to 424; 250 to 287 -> 0.89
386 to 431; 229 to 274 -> 0.90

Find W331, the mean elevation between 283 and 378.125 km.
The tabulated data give 6.5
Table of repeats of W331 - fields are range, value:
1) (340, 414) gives 6.25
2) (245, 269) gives 6.93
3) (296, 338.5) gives 6.72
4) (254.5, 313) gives 6.45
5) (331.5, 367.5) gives 6.79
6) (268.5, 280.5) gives 6.97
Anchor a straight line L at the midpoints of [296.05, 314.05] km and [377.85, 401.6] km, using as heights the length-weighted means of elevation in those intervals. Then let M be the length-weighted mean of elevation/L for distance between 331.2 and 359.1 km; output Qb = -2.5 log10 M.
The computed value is -0.144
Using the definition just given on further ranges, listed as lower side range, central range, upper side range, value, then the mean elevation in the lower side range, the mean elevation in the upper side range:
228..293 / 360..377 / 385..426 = -0.02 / 6.76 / 6.15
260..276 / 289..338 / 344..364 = 0.01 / 6.99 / 6.33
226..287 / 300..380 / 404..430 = -0.02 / 6.85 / 6.19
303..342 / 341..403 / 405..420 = 0.03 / 7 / 6.02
